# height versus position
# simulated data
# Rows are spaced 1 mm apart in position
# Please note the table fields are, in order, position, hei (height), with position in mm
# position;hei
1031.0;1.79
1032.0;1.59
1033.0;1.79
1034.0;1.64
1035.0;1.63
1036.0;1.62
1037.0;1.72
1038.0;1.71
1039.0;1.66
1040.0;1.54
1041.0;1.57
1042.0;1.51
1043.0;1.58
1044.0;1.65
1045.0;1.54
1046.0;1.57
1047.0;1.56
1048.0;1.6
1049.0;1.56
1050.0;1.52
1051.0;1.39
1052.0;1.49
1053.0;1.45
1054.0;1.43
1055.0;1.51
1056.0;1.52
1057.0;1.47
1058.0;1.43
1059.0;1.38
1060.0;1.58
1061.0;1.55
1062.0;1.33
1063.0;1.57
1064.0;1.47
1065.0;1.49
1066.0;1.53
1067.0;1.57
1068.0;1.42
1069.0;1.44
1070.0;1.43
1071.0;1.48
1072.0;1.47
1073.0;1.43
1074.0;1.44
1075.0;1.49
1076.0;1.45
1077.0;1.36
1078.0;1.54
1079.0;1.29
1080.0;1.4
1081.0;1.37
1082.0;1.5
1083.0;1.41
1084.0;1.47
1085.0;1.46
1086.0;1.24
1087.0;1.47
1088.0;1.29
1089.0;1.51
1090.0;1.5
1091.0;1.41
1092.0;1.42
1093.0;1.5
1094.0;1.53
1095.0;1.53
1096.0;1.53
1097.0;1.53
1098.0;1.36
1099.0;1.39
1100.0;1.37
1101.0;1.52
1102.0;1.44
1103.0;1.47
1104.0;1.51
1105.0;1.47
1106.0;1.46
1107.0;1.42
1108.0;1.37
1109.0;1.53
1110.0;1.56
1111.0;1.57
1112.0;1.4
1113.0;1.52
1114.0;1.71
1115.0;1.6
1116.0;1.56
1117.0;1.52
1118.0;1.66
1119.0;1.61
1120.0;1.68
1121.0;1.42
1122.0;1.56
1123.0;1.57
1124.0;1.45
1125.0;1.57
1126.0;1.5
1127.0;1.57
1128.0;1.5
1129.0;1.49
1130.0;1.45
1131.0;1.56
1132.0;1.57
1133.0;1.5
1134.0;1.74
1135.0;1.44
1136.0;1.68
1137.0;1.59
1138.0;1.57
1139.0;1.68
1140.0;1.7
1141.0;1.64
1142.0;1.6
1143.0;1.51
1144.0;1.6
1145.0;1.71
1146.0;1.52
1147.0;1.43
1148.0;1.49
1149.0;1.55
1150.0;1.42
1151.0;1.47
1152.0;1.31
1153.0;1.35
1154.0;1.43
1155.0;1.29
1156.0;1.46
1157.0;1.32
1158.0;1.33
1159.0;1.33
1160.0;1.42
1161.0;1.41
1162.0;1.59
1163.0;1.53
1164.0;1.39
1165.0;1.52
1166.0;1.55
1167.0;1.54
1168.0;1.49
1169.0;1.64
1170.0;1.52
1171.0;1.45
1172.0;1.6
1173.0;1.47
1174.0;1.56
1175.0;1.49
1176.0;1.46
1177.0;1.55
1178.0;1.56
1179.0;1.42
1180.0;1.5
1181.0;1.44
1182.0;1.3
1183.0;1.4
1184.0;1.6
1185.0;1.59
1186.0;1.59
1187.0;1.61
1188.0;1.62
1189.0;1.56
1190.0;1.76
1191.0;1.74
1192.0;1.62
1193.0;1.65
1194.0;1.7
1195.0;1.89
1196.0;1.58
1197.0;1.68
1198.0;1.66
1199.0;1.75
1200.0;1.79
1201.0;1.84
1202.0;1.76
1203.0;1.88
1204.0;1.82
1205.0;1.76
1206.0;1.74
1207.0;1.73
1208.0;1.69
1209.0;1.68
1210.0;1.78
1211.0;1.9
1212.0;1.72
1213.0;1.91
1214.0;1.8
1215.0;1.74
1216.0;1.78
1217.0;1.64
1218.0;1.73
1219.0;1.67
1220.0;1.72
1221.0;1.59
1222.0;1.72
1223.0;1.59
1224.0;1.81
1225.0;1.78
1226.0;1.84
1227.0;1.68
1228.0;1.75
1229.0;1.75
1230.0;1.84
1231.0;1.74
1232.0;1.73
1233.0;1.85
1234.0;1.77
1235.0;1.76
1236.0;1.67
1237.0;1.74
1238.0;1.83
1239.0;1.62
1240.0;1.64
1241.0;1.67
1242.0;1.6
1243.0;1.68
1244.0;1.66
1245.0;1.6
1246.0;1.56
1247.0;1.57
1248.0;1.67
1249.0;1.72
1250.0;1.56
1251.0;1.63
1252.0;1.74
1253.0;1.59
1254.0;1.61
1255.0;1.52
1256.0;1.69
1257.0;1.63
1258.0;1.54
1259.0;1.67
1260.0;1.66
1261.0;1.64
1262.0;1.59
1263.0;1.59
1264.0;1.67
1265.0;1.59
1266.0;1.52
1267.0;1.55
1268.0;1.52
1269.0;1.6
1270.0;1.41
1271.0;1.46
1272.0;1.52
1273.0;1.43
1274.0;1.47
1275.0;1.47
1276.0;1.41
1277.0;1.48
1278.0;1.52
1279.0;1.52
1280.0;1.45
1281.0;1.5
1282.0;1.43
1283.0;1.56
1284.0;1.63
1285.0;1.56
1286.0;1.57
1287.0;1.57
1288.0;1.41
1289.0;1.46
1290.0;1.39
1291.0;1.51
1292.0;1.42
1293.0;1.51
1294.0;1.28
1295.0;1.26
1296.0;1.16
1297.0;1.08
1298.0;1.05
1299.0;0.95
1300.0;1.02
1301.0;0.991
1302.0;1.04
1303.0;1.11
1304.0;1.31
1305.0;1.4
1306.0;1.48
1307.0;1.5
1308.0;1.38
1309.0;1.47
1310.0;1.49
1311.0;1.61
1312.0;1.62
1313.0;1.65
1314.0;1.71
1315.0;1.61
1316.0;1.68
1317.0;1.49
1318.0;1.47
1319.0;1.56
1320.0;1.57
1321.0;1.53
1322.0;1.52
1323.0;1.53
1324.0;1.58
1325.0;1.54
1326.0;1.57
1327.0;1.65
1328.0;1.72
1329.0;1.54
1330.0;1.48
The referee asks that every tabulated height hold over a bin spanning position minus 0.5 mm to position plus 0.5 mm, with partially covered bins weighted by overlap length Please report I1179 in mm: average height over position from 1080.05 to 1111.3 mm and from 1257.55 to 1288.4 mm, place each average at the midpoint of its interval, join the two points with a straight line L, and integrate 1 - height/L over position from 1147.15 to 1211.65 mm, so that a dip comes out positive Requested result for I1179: -3.4 mm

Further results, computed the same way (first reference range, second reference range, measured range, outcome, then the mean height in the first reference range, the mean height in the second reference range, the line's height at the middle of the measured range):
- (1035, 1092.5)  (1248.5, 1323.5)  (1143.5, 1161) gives 0.6 mm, 1.49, 1.48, 1.49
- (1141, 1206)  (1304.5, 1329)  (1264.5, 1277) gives 0.5 mm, 1.55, 1.56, 1.55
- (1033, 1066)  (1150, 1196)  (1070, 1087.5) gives 1.2 mm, 1.54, 1.51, 1.54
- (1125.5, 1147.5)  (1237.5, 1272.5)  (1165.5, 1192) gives 0.7 mm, 1.57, 1.61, 1.58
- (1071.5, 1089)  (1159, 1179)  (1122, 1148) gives -1.6 mm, 1.42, 1.51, 1.47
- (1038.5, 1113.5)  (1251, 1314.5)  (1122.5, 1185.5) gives -1.5 mm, 1.48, 1.46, 1.47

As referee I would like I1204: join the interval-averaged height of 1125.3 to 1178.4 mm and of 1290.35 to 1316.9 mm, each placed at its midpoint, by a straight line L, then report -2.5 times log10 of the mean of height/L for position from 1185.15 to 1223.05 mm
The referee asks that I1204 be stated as -0.18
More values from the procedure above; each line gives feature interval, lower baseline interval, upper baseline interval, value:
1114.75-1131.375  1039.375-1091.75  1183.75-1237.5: 0.02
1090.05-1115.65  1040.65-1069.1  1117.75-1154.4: 0.03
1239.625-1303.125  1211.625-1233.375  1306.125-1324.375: 0.11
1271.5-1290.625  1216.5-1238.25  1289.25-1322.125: 0.00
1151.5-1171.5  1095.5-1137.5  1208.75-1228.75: 0.12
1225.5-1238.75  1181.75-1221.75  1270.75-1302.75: -0.12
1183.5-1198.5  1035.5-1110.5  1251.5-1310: -0.13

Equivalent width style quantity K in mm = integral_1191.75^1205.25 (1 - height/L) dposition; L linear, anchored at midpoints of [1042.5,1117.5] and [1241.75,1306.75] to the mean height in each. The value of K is -2.4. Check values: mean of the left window 1.48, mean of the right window 1.48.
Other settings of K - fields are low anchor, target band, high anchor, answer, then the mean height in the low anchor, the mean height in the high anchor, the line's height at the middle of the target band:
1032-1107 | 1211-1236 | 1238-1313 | -4.32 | 1.49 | 1.49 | 1.49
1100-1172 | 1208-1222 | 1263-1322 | -2.48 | 1.51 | 1.44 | 1.48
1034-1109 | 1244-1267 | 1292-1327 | -3.08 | 1.49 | 1.41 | 1.42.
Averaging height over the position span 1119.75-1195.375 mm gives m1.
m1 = 1.53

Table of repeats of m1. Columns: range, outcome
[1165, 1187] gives 1.51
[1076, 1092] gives 1.42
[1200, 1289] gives 1.65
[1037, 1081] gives 1.5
